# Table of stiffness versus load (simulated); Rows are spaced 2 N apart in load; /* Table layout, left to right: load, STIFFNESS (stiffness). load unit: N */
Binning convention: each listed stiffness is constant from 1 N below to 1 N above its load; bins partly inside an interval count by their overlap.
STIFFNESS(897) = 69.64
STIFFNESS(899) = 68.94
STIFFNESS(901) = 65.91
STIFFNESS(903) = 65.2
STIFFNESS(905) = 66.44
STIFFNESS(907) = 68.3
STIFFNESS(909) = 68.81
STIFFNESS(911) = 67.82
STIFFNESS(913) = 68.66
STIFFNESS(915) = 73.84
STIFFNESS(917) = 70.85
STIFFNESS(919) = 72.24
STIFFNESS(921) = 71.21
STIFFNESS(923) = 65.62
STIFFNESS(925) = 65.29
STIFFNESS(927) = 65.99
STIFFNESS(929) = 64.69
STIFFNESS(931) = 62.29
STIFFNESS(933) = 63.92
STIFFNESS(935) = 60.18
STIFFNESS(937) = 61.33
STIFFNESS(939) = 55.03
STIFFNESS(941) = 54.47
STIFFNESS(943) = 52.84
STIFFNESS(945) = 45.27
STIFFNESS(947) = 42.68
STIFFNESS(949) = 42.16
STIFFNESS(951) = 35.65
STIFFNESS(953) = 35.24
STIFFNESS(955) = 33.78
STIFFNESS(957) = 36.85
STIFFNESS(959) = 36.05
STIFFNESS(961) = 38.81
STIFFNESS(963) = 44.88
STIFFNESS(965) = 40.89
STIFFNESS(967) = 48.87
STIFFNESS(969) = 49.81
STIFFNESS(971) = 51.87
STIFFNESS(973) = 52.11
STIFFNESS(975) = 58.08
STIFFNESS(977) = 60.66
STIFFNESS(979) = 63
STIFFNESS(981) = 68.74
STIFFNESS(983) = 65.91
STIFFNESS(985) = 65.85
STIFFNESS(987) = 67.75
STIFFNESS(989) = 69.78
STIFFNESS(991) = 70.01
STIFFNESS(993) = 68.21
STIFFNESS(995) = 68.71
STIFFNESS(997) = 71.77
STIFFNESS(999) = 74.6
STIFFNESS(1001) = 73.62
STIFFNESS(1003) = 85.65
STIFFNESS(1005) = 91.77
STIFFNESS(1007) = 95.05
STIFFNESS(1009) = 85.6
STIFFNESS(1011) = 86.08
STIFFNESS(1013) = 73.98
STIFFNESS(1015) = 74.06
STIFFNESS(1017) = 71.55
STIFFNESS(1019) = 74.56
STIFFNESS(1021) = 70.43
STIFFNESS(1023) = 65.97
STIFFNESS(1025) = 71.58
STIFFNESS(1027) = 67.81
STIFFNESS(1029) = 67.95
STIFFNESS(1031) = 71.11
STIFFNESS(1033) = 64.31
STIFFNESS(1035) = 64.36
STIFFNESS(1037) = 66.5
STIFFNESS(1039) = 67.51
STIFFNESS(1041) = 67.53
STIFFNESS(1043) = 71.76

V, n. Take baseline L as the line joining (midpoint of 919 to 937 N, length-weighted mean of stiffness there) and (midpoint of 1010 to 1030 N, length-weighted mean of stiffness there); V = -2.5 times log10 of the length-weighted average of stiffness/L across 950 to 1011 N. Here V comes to 0.148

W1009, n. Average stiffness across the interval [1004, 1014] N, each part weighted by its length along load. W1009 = 86.5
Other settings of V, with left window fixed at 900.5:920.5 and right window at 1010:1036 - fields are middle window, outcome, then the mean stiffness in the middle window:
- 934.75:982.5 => 0.39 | 48.7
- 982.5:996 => 0.04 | 68.1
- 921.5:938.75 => 0.09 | 63.5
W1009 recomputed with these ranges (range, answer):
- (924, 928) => 65.6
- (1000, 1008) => 86.5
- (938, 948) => 50.1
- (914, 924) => 70.8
